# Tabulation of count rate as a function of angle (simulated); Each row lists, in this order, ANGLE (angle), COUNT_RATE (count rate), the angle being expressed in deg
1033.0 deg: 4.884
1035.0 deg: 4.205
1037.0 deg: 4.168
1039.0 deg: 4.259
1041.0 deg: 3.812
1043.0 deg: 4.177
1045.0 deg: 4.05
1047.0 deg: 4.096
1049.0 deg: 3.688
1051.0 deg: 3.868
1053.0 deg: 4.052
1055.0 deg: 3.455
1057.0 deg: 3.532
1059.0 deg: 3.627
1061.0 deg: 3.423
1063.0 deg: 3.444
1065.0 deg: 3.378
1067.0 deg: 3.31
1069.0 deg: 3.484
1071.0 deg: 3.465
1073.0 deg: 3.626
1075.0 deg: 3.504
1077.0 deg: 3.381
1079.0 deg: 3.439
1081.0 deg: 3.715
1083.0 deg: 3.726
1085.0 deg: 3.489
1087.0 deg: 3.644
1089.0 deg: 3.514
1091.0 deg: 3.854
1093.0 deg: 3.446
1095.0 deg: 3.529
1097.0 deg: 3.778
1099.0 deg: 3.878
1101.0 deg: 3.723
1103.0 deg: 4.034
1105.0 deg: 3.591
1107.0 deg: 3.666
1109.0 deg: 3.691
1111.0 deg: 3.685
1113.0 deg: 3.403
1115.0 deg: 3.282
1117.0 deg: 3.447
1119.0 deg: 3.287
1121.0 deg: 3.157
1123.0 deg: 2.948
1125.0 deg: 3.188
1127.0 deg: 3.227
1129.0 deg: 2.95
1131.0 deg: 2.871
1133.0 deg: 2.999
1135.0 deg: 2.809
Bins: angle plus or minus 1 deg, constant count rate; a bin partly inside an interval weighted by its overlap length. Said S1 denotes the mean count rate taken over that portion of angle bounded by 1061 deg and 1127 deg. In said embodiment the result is 3.52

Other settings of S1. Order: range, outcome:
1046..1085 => 3.59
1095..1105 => 3.79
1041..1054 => 3.97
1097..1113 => 3.73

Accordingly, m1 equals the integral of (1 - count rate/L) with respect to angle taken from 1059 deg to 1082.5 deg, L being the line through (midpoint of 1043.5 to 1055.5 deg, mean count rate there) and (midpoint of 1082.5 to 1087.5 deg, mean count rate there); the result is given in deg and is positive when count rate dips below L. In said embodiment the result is 1.52 deg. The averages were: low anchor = 3.9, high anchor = 3.61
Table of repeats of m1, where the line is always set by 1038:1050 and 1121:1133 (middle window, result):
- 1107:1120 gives -1.13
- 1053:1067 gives 1.18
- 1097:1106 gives -1.24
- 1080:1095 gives -0.49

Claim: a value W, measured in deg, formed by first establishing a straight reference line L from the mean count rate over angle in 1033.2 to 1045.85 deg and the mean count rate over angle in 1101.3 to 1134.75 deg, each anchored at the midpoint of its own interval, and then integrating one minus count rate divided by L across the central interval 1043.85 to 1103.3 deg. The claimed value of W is 2.5 deg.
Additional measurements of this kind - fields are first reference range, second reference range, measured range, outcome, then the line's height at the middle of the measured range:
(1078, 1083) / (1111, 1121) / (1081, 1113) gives -1.66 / 3.5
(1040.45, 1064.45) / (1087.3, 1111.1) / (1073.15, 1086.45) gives 0.62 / 3.72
